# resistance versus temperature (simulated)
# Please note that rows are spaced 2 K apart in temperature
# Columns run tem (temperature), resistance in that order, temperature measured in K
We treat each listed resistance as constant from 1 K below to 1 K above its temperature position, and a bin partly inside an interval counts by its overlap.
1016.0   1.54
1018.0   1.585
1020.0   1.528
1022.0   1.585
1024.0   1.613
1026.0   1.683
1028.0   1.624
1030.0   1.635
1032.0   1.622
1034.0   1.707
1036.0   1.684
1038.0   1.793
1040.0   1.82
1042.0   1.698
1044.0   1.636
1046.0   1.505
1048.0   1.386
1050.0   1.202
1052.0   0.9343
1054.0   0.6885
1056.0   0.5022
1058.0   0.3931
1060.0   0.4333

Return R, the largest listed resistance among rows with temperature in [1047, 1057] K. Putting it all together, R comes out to 1.386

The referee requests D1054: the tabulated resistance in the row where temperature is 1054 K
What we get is 0.6885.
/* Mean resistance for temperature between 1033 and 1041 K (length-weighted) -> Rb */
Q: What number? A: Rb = 1.75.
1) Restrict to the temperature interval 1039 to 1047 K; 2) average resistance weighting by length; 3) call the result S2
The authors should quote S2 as 1.66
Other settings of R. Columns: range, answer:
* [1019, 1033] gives 1.683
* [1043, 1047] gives 1.636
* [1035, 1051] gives 1.82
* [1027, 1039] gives 1.793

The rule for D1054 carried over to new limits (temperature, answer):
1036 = 1.684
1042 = 1.698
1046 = 1.505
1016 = 1.54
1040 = 1.82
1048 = 1.386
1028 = 1.624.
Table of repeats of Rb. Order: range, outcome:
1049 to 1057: 0.832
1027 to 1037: 1.65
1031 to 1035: 1.66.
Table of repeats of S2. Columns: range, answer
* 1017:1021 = 1.56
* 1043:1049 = 1.51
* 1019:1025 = 1.58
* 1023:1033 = 1.64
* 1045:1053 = 1.26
